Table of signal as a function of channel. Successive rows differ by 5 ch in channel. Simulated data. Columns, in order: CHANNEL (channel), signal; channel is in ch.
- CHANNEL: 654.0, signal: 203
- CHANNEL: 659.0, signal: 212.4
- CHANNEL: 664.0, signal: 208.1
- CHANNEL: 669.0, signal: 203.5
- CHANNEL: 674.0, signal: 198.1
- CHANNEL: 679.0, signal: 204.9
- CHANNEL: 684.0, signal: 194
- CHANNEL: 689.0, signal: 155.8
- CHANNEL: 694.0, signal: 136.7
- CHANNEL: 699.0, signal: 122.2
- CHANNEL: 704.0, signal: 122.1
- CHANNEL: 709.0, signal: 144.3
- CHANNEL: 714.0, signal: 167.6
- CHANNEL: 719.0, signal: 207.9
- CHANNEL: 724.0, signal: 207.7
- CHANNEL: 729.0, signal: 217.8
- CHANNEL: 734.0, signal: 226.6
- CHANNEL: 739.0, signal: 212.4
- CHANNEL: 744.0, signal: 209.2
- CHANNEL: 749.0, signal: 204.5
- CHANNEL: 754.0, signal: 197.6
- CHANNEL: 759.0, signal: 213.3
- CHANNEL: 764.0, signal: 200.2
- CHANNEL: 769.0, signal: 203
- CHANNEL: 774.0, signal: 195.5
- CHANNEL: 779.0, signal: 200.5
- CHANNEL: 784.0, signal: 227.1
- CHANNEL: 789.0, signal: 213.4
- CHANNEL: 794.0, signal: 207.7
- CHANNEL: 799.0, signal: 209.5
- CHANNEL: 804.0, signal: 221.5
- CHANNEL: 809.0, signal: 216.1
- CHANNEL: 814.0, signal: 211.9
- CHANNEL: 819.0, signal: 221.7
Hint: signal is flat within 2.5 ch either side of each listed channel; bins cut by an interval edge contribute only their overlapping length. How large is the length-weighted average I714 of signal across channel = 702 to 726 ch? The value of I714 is 170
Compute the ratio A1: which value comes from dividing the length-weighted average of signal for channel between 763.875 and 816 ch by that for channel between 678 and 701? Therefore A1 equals 1.3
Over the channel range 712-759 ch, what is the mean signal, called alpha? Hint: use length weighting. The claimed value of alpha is 207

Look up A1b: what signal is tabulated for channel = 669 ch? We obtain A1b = 203.5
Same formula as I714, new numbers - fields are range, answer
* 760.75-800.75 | 207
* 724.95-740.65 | 218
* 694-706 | 125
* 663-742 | 183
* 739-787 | 206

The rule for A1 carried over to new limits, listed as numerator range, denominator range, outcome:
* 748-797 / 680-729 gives 1.24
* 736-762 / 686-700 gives 1.46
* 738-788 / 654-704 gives 1.15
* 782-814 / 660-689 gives 1.09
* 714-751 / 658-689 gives 1.05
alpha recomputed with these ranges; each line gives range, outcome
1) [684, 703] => 144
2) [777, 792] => 214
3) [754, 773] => 204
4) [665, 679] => 202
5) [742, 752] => 206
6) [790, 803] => 211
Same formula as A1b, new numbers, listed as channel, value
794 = 207.7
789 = 213.4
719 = 207.9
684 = 194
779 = 200.5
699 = 122.2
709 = 144.3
